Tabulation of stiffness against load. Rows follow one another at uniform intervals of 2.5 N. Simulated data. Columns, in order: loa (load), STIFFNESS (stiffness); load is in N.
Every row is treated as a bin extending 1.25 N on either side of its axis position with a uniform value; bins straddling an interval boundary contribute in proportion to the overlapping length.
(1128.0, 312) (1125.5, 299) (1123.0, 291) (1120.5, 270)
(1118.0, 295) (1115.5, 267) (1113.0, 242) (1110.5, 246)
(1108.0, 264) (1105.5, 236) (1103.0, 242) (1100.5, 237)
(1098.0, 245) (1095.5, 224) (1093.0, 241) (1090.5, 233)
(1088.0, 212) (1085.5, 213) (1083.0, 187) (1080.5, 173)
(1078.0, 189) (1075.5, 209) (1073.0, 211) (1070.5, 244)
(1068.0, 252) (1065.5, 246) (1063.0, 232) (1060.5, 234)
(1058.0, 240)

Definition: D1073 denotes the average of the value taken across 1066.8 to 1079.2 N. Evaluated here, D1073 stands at 221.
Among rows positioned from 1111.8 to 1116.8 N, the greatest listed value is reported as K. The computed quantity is 267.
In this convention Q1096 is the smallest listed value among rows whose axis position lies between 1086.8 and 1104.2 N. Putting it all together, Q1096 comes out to 212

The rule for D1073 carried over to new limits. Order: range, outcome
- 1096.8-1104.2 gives 241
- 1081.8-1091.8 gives 212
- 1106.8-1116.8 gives 255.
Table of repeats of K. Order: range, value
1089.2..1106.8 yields 245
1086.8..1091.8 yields 233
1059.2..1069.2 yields 252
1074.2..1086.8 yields 213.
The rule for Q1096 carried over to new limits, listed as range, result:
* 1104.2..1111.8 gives 236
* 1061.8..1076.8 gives 209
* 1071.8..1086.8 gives 173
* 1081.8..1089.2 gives 187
